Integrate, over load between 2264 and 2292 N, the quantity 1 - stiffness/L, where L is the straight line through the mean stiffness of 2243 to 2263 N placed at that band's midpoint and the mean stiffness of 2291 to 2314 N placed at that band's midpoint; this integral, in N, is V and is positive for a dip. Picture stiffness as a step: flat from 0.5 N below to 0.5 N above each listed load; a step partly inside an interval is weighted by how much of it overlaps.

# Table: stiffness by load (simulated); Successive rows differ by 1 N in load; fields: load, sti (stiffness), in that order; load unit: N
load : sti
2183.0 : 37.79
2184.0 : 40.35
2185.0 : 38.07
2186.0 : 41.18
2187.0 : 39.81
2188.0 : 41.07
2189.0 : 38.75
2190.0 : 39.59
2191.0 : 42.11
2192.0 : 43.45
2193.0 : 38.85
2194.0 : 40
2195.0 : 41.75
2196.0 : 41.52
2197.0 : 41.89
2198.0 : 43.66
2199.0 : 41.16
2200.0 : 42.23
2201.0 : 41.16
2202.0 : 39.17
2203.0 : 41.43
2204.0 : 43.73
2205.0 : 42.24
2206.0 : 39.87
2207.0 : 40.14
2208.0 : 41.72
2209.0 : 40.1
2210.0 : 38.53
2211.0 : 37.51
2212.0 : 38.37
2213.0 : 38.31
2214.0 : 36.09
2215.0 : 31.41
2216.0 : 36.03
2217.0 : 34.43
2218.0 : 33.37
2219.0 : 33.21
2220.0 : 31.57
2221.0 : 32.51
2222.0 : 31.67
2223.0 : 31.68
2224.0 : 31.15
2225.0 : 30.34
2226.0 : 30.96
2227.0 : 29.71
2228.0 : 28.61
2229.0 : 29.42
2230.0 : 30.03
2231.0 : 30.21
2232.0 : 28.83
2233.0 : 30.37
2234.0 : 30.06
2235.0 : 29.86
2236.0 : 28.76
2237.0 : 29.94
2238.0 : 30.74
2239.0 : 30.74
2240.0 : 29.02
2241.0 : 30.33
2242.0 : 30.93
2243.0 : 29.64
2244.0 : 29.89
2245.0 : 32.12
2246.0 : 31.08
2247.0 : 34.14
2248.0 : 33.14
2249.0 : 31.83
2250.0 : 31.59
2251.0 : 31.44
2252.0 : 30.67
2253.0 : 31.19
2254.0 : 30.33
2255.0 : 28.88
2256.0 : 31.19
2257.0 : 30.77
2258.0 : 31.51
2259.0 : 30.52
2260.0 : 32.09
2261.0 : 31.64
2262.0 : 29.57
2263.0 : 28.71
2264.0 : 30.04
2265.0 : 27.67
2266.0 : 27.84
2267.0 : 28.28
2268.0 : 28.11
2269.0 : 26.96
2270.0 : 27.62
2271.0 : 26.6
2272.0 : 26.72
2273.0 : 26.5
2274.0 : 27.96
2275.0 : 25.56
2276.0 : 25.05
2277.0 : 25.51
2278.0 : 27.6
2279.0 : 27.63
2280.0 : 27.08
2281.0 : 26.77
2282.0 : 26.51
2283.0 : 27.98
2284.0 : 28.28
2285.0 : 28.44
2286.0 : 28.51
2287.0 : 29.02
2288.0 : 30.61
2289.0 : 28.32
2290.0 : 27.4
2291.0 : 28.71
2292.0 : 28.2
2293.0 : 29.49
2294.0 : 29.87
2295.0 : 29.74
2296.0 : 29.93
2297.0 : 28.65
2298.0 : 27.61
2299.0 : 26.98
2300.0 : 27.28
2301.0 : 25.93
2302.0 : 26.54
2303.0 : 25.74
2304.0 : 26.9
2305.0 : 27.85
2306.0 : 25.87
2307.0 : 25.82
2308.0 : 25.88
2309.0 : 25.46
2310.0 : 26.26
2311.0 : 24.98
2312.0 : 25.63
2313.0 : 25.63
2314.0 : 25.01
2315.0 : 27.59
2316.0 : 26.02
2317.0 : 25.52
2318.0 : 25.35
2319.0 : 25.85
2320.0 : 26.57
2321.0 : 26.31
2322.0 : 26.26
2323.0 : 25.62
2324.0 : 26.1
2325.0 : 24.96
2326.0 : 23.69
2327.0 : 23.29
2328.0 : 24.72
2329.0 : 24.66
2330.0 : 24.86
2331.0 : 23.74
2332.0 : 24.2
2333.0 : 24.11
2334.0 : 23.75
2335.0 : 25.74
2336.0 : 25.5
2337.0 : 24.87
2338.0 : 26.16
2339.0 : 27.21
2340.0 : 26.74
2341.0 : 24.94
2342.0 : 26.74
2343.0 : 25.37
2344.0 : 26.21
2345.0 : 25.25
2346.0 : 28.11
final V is 1.4 N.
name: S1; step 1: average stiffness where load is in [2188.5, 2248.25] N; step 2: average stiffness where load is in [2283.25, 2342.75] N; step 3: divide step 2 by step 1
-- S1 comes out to 0.8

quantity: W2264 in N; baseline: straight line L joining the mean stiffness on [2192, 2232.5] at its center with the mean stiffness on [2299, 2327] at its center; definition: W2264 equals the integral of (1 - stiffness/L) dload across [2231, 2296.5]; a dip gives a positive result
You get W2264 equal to 3.7 N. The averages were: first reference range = 36.5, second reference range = 25.9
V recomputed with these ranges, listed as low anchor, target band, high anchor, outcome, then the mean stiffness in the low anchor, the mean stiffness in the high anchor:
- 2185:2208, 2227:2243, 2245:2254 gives 2.1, 41.1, 31.8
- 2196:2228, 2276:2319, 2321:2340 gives 1.7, 36.9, 25.1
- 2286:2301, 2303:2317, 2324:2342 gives 0.5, 28.6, 25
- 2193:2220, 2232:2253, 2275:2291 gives 1.8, 39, 27.6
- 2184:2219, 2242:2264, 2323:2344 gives 1.9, 39.6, 25.1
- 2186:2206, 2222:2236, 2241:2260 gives 2.0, 41.2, 31.2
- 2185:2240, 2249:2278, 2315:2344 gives 2.3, 36.1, 25.4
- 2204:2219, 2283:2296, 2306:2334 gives 0.0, 37.8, 25.3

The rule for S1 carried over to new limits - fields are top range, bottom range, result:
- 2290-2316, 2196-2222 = 0.71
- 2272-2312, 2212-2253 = 0.87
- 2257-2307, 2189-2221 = 0.72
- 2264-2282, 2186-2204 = 0.66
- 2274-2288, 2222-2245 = 0.91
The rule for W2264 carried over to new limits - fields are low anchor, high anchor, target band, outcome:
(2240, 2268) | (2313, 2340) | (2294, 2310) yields 0.0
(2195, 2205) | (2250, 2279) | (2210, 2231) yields 2.7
